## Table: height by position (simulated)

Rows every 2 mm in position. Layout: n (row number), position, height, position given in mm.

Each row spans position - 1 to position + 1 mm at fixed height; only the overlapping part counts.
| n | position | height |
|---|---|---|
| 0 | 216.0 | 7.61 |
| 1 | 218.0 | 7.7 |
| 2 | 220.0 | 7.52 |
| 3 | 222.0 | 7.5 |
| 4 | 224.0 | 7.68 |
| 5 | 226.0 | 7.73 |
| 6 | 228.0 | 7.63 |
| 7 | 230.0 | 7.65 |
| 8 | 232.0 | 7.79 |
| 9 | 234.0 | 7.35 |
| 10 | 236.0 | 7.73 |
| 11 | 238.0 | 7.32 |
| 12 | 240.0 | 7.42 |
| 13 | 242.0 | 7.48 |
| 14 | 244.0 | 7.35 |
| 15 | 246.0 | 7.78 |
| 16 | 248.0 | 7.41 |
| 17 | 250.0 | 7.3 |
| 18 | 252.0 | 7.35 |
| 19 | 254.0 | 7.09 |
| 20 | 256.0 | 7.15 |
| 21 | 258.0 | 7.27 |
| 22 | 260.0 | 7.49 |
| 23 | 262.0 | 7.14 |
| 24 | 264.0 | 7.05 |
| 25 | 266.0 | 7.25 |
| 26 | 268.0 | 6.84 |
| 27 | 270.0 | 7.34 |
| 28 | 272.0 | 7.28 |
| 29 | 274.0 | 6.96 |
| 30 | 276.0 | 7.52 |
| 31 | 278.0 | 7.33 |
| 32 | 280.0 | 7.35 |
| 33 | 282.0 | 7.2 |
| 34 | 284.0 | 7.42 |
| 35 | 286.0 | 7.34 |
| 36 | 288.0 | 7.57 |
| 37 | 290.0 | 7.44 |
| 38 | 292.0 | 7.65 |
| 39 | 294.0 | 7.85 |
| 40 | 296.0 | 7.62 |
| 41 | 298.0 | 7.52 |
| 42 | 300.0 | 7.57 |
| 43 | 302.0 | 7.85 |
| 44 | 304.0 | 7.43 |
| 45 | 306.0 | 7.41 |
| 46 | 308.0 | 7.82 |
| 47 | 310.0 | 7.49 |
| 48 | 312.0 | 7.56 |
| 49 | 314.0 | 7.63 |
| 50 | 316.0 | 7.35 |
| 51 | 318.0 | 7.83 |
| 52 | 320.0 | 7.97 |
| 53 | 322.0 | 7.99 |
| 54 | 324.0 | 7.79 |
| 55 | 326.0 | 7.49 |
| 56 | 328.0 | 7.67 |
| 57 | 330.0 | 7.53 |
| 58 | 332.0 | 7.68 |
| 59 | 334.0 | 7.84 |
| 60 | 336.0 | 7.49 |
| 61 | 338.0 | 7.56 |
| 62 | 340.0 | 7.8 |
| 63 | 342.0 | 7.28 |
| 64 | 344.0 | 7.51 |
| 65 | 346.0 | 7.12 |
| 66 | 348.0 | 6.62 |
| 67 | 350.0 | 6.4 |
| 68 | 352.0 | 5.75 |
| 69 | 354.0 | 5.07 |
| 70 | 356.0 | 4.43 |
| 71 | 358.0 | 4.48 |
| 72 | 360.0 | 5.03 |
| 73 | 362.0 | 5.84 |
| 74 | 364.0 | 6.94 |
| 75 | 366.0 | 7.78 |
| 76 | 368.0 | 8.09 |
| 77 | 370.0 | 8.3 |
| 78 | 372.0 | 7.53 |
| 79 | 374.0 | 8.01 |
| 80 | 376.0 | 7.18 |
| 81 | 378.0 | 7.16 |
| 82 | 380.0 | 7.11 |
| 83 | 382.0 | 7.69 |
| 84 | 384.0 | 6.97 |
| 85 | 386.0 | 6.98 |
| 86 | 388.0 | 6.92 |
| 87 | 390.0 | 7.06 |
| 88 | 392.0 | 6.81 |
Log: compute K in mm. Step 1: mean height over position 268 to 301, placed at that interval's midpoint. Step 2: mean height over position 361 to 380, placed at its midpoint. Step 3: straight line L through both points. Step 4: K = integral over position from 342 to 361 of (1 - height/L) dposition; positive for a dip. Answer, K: 3.9 mm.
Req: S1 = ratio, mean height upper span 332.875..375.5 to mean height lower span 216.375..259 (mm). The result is 0.9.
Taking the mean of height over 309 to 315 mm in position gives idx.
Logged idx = 7.56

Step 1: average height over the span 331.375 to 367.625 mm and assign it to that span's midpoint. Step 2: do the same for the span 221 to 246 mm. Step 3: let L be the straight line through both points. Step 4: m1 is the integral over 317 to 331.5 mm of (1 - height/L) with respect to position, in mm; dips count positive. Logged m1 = -2.0 mm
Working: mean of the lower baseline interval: 7.56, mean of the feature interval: 7.75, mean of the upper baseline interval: 6.6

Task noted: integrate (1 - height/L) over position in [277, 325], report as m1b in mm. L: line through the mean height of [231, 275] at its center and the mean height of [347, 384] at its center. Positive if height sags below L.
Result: -3.8 mm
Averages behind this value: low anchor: 7.32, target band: 7.58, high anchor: 6.64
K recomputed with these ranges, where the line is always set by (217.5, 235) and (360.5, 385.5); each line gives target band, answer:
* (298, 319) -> -0.4 mm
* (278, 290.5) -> 0.2 mm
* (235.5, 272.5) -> 1.2 mm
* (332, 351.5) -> 0.3 mm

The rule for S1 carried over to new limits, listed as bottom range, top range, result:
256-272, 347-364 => 0.77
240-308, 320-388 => 0.95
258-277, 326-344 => 1.05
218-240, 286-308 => 1.00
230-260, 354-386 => 0.91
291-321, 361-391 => 0.96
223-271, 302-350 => 1.02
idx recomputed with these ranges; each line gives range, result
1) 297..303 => 7.65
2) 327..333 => 7.63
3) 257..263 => 7.3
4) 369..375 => 7.95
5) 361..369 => 7.16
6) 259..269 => 7.15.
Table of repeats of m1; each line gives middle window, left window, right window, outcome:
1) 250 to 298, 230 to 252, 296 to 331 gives 1.5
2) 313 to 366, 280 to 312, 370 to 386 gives 3.8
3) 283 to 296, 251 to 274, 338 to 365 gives -1.2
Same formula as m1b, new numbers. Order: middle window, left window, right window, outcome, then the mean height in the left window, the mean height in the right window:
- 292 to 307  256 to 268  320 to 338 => -0.27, 7.2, 7.69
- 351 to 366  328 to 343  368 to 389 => 3.95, 7.6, 7.42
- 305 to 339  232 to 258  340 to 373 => -4.19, 7.4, 6.55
